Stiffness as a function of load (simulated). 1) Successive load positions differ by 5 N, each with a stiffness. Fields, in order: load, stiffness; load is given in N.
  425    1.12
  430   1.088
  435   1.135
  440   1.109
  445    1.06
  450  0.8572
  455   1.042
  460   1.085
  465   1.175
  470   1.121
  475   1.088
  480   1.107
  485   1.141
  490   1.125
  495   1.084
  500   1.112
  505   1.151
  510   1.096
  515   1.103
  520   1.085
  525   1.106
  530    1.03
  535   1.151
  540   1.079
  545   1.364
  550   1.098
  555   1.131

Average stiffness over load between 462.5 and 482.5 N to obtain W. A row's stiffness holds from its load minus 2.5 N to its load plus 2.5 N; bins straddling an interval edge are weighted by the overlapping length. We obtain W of 1.12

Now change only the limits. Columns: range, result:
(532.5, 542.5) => 1.11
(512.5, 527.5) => 1.1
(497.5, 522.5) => 1.11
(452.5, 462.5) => 1.06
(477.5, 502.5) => 1.11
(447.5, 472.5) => 1.06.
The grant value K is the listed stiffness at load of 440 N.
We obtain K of 1.109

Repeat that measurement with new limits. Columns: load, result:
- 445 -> 1.06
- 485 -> 1.141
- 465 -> 1.175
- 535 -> 1.151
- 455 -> 1.042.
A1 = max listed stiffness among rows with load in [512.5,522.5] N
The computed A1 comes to 1.103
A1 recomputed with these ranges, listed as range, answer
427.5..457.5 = 1.135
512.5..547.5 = 1.364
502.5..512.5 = 1.151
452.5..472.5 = 1.175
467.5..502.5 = 1.141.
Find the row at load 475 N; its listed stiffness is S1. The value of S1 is 1.088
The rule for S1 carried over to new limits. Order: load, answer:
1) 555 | 1.131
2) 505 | 1.151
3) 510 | 1.096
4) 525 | 1.106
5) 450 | 0.8572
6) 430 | 1.088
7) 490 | 1.125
